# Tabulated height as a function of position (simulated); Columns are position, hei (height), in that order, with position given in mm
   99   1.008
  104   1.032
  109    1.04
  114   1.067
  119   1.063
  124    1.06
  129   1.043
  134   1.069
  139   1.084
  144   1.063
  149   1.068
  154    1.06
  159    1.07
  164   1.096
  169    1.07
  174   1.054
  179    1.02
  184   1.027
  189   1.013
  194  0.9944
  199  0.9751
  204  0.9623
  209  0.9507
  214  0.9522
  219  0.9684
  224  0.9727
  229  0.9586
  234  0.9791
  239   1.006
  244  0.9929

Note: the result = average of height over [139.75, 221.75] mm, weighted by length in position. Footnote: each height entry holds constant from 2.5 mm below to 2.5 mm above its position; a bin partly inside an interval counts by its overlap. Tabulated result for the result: 1.02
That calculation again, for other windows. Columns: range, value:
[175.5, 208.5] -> 0.997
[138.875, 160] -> 1.07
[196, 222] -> 0.963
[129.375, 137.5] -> 1.06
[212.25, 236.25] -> 0.967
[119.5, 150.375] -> 1.06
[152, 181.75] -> 1.06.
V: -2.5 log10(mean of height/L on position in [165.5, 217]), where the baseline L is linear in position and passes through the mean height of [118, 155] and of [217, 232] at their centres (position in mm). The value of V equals 0.001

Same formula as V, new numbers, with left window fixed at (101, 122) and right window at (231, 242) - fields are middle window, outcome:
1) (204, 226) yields 0.04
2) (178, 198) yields 0.00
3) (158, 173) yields -0.05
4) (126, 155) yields -0.03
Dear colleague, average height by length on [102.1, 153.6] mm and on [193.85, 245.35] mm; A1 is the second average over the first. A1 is 0.92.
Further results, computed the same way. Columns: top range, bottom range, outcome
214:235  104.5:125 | 0.92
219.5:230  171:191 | 0.94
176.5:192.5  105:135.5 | 0.96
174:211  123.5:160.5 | 0.94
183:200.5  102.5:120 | 0.95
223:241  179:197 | 0.97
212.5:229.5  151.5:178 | 0.90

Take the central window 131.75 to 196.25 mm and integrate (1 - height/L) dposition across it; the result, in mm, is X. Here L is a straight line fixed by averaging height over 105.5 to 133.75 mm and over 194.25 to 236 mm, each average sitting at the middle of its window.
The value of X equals -2.5 mm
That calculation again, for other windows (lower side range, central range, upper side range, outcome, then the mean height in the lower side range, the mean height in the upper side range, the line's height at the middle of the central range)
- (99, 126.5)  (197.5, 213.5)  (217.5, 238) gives 0.4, 1.05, 0.972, 0.987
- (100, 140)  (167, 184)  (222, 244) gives -0.4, 1.05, 0.981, 1.02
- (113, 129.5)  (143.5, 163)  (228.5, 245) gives -0.5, 1.06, 0.986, 1.04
